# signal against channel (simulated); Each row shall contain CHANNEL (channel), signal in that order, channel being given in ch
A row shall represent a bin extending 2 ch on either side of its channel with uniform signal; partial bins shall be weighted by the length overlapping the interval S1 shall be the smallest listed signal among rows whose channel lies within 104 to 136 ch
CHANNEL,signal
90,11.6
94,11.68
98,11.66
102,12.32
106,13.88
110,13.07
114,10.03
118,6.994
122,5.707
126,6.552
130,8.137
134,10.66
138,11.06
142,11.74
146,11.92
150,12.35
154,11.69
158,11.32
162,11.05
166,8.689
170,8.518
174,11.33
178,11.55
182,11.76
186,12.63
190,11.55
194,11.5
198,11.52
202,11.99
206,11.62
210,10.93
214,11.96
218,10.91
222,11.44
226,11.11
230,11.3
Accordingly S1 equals 5.707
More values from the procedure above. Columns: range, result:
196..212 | 10.93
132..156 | 10.66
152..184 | 8.518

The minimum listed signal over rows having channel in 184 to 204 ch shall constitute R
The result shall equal 11.5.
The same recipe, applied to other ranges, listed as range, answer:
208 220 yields 10.91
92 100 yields 11.66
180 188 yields 11.76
